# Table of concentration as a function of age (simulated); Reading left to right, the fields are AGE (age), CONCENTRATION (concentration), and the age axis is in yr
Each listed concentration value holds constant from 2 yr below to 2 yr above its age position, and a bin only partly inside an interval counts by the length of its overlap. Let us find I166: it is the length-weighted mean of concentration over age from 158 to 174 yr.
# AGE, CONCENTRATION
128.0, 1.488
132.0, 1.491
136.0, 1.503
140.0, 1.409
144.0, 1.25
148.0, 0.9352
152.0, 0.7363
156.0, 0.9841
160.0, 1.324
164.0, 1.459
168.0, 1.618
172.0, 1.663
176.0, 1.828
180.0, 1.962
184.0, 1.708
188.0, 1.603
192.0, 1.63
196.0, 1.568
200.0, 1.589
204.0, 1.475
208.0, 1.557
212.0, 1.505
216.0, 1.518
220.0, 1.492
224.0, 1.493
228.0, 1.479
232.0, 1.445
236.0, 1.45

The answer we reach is 1.52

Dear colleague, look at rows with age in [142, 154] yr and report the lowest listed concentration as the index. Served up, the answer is 0.7363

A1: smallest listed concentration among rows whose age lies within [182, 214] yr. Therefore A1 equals 1.475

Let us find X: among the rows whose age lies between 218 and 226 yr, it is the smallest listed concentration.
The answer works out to 1.492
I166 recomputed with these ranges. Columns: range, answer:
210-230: 1.5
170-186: 1.79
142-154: 0.974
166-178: 1.7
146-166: 1.09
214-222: 1.5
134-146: 1.39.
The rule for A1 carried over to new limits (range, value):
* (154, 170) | 0.9841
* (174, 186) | 1.708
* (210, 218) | 1.505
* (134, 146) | 1.25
